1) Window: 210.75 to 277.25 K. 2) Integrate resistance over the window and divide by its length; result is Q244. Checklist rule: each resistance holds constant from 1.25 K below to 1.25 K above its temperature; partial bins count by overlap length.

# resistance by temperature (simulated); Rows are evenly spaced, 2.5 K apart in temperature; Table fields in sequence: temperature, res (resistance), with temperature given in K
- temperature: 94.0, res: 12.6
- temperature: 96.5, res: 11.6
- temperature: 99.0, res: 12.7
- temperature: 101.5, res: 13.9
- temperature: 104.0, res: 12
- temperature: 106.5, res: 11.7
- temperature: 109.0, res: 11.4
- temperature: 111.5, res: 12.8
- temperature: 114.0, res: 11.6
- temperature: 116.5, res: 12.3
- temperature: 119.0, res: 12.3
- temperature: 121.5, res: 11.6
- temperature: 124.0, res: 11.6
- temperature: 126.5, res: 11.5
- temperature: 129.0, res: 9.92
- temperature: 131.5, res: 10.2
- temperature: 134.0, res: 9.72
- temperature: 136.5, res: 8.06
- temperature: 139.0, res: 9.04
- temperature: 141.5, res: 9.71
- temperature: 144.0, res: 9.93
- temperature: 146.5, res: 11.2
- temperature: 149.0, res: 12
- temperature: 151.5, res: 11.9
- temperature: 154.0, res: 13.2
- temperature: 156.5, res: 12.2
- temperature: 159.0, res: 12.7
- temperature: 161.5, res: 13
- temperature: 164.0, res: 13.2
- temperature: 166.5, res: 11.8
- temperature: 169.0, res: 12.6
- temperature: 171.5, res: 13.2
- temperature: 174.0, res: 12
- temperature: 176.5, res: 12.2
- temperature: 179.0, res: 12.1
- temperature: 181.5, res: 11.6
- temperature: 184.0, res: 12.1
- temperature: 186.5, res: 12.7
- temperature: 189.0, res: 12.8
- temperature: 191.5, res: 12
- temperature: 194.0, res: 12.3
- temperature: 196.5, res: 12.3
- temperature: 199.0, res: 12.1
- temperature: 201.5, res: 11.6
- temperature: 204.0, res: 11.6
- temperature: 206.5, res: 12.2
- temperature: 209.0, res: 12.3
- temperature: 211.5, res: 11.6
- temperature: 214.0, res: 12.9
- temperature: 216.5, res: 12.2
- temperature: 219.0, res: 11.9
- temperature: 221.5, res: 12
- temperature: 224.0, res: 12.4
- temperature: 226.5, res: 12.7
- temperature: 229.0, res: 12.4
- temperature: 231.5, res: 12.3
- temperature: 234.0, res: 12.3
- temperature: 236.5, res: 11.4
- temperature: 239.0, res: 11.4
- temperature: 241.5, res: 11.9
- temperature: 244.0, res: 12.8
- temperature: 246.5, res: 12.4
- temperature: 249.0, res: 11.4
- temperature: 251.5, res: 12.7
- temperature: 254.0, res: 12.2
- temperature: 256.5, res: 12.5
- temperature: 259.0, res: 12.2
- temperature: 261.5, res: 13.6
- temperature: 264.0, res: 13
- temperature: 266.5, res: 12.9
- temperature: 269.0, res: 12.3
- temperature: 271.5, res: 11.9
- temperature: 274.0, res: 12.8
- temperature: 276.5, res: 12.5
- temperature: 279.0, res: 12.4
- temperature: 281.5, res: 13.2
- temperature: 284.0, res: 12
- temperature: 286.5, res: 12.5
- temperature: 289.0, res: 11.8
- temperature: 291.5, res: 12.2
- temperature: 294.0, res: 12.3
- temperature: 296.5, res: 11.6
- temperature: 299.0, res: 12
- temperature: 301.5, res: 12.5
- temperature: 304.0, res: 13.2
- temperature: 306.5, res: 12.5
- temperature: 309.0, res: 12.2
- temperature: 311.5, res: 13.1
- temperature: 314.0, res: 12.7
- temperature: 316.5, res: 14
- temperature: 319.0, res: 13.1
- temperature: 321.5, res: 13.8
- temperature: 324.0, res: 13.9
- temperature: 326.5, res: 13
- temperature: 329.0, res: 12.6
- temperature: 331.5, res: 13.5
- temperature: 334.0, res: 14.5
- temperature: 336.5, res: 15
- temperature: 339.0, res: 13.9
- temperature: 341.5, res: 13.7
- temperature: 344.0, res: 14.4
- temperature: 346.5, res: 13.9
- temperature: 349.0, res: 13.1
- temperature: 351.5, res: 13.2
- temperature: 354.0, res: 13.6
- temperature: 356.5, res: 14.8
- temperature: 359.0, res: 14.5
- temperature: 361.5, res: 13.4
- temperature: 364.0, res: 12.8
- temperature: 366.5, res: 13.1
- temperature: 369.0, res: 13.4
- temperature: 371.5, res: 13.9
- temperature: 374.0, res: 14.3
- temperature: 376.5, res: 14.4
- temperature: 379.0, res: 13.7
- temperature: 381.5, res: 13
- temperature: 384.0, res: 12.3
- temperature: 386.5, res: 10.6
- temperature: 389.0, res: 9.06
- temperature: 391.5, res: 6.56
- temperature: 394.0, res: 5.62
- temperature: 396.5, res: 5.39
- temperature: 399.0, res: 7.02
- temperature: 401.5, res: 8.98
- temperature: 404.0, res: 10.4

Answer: 12.3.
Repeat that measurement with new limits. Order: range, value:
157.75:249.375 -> 12.2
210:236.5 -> 12.2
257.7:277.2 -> 12.7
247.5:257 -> 12.2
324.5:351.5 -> 13.7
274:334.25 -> 12.8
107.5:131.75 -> 11.6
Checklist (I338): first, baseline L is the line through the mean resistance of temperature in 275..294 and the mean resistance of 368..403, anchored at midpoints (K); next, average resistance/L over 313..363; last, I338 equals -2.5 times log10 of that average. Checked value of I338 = -0.20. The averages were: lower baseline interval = 12.4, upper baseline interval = 10.6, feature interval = 13.7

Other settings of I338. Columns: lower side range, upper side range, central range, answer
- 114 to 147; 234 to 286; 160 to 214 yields -0.08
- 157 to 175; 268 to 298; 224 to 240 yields 0.03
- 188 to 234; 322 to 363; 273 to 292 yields 0.05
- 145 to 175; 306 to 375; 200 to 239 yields 0.06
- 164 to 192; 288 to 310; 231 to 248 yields 0.02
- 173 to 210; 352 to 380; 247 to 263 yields 0.03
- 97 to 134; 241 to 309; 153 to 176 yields -0.06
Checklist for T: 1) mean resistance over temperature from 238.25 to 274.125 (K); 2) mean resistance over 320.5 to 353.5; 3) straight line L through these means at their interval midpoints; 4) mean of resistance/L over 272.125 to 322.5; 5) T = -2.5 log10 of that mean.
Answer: 0.04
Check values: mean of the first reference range 12.4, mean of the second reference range 13.7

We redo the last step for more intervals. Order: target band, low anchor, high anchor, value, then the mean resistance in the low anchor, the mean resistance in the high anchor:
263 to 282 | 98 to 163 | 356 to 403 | -0.11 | 11.5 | 11.4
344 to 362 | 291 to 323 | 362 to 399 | -0.18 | 12.7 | 11.2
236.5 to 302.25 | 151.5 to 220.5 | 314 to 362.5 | 0.07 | 12.3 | 13.8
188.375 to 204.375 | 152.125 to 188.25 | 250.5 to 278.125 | 0.04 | 12.5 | 12.6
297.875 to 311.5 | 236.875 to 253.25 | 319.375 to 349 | 0.06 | 12.1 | 13.8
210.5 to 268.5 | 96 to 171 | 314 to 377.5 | 0.03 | 11.6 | 13.7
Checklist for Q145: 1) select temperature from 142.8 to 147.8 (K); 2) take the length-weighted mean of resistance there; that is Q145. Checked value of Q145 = 10.6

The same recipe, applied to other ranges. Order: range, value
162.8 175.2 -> 12.6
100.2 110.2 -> 12.3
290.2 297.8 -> 12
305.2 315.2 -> 12.6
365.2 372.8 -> 13.5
